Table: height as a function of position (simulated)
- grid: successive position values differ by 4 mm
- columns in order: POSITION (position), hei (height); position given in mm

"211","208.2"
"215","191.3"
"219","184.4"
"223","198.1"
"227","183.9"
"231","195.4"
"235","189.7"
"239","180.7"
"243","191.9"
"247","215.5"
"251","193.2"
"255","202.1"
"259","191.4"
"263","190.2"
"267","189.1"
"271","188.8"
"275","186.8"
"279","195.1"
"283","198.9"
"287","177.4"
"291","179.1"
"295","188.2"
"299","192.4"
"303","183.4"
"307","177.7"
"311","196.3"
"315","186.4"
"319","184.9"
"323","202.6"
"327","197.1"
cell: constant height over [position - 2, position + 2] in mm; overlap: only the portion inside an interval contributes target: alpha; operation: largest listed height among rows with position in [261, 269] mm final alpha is 190.2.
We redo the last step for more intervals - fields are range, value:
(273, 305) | 198.9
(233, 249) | 215.5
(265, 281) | 195.1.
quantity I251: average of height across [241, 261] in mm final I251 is 199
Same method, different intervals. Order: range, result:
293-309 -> 185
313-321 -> 186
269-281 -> 190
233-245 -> 187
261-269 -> 190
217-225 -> 191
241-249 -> 204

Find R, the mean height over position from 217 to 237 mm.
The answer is 190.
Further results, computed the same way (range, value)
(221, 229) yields 191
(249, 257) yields 198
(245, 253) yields 204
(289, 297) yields 184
